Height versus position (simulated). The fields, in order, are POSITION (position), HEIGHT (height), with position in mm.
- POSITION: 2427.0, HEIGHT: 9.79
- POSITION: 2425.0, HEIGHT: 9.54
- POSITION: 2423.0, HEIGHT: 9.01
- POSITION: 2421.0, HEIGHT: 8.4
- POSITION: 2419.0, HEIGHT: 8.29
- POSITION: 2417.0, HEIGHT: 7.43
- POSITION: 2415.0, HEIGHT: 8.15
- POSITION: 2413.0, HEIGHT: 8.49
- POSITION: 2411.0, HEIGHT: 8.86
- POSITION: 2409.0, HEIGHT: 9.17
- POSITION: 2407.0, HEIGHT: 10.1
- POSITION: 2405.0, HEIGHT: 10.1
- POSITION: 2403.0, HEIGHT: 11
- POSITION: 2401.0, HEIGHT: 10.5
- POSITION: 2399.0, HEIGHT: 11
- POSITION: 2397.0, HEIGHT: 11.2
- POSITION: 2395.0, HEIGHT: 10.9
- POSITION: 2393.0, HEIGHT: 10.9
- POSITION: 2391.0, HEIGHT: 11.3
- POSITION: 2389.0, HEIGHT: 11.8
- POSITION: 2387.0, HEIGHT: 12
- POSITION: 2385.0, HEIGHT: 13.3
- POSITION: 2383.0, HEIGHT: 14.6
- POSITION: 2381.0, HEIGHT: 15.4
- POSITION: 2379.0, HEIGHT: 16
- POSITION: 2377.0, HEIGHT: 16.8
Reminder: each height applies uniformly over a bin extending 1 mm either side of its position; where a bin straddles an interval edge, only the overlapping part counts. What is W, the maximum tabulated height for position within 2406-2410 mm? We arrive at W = 10.1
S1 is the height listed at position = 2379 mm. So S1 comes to 16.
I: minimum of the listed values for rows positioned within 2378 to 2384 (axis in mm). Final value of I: 14.6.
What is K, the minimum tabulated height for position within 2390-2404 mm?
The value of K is 10.5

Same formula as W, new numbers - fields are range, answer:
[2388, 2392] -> 11.8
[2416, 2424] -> 9.01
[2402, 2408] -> 11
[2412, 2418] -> 8.49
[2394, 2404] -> 11.2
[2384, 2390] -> 13.3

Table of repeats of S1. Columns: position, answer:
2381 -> 15.4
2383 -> 14.6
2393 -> 10.9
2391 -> 11.3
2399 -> 11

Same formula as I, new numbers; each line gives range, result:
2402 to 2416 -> 8.15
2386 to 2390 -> 11.8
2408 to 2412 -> 8.86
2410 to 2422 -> 7.43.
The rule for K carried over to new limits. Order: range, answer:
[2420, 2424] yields 8.4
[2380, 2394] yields 10.9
